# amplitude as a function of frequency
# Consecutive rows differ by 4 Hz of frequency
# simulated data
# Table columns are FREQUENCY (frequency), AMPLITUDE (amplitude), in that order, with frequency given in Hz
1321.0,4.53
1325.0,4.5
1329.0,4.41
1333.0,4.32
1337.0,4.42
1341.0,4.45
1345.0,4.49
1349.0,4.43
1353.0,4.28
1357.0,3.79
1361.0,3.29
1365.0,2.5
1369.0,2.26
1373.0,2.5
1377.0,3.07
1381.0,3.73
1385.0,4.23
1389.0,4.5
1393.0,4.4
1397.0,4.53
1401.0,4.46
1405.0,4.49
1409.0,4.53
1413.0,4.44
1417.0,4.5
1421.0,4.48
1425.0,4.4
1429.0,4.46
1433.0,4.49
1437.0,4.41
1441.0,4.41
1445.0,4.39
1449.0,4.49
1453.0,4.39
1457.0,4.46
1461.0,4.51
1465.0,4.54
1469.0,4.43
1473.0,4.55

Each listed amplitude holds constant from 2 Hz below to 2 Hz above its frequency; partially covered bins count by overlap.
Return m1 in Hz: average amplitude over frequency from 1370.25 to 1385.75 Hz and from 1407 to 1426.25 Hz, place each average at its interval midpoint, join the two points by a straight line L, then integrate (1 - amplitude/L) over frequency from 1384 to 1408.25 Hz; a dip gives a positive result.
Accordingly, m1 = -4.0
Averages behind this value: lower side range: 3.26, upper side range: 4.47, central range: 4.45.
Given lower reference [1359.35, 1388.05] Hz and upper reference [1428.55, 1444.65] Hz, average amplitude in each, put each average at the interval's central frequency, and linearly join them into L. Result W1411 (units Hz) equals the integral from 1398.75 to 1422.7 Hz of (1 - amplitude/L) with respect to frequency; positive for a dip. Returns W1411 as -3.6 Hz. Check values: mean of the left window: 3.13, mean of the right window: 4.44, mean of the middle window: 4.48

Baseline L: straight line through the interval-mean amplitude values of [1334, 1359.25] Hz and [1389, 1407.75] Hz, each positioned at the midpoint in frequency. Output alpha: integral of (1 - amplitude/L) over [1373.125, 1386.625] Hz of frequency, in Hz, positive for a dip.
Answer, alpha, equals 2.8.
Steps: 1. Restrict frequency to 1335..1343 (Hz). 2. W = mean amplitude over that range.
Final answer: 4.44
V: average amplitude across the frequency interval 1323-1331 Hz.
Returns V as 4.46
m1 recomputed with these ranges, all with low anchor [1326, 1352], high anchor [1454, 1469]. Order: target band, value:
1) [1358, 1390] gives 8.7 Hz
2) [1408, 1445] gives 0.1 Hz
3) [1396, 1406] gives -0.1 Hz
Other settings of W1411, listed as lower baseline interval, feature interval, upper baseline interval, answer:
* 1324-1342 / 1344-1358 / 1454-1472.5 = 0.51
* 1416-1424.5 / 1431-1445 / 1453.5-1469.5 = 0.15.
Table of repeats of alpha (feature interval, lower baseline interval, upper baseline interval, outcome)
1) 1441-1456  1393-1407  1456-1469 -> 0.23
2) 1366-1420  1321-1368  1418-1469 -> 3.90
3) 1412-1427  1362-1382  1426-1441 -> -1.46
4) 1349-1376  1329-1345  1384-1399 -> 7.44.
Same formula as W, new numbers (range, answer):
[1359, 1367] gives 2.9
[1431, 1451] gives 4.44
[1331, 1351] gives 4.42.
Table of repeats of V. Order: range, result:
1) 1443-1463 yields 4.45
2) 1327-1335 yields 4.37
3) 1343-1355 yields 4.4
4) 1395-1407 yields 4.49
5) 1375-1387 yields 3.68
